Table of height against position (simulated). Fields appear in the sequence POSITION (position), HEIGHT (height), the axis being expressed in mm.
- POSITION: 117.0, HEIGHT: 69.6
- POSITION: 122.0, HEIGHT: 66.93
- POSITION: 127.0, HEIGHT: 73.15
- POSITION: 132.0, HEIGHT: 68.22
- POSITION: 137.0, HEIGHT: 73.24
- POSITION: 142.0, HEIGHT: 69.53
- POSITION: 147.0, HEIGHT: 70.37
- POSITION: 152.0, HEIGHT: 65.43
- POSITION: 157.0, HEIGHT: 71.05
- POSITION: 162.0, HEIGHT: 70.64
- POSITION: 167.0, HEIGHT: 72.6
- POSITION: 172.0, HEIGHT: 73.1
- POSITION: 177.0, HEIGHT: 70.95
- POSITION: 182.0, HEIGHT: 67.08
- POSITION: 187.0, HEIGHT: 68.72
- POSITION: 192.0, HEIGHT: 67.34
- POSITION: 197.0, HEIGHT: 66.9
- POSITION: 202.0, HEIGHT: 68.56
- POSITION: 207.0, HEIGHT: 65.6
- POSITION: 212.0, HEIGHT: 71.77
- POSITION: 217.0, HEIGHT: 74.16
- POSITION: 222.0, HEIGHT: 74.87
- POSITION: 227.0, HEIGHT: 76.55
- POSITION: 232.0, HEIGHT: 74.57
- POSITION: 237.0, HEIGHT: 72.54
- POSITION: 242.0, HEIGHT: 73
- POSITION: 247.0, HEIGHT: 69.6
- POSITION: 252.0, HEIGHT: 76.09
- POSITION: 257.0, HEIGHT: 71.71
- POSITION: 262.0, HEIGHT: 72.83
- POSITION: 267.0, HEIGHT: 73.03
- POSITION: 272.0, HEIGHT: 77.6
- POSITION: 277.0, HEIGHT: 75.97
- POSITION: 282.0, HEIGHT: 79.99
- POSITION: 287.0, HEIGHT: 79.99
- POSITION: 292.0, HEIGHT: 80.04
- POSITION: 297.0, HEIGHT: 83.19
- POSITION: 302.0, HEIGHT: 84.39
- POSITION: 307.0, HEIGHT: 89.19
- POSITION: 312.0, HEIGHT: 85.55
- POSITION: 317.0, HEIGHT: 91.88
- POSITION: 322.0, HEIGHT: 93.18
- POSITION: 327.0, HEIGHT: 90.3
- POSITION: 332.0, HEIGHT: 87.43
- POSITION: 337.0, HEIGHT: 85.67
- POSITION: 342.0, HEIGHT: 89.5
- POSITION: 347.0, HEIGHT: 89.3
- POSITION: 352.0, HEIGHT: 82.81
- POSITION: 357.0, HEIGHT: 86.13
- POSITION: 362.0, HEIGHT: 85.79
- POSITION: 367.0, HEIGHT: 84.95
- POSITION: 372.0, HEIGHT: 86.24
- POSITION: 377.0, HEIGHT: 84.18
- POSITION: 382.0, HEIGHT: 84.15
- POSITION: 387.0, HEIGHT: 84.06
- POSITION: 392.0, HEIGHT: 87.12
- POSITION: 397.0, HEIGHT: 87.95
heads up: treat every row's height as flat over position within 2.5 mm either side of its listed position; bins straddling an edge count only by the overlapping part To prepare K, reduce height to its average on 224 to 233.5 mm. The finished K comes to 75.6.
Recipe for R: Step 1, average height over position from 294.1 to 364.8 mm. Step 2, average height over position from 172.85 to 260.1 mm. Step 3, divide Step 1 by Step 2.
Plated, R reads 1.23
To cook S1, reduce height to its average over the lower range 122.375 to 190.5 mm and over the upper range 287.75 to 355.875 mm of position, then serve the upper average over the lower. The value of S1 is 1.24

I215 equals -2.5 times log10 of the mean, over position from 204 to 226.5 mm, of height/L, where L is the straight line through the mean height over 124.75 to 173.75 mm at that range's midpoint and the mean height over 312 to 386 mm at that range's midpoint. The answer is 0.06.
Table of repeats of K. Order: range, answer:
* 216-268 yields 73.5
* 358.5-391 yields 85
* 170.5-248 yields 71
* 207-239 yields 73.4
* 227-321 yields 78.6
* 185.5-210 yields 67.5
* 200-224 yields 71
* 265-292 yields 77.6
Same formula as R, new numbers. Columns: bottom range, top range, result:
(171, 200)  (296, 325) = 1.28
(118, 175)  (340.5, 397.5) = 1.22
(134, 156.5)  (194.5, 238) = 1.03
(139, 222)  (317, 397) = 1.25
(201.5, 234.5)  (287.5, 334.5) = 1.20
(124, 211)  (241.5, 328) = 1.16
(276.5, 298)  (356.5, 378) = 1.07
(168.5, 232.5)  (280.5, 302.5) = 1.15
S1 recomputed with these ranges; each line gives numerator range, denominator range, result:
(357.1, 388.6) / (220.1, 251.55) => 1.15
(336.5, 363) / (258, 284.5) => 1.15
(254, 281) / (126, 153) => 1.06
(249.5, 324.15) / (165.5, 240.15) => 1.14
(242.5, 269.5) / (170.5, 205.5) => 1.06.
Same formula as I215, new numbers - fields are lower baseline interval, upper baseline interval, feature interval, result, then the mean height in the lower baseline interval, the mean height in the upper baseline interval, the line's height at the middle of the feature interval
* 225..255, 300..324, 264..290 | 0.06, 73.6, 88.8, 81.5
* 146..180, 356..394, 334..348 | -0.06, 70.5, 85.3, 82.9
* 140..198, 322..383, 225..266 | 0.05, 69.5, 86.7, 76.7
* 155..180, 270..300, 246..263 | 0.07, 71.6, 79.6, 77.5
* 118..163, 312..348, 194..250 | 0.10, 69.8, 89.3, 78.2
